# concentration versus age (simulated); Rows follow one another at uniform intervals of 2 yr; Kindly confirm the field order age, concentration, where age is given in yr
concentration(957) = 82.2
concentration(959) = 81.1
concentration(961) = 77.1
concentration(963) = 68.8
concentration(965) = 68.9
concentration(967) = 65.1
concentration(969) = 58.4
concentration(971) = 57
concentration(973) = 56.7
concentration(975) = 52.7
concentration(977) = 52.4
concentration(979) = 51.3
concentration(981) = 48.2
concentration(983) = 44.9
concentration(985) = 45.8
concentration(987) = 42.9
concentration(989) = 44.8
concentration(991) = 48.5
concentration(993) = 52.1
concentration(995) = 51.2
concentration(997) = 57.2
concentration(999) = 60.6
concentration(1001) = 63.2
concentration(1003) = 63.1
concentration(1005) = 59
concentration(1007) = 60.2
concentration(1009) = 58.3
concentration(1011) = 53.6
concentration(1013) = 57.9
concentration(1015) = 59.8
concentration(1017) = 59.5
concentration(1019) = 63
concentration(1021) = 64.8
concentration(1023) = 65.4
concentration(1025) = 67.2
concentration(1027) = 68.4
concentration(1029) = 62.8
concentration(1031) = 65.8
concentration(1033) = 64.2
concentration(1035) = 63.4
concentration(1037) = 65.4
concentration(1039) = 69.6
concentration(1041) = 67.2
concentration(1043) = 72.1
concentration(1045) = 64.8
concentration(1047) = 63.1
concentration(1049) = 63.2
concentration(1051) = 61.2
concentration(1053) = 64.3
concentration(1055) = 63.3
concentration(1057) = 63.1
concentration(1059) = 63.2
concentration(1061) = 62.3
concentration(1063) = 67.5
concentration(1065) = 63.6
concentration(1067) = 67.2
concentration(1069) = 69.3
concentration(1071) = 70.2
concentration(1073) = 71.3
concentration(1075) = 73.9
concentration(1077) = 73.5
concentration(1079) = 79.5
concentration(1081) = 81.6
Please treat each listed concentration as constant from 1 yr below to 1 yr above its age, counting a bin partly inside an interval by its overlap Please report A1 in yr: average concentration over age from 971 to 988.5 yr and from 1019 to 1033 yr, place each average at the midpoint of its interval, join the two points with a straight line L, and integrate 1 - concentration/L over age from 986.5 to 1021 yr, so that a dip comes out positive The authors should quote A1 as 0.8 yr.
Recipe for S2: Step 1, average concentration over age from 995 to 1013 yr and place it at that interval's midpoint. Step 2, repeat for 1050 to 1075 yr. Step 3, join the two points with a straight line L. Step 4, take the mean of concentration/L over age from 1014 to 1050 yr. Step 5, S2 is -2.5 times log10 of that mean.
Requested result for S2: -0.047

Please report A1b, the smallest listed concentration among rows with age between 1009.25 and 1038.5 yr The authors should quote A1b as 53.6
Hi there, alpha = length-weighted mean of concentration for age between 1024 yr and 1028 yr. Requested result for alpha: 67.8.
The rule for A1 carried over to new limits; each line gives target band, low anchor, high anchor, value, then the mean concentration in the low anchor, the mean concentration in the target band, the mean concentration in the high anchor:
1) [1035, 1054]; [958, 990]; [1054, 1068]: -0.8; 57.3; 65.5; 64.3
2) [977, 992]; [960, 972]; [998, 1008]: 3.9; 65.9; 47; 61.2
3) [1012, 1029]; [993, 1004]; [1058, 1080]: -0.4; 58.4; 63.2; 69.2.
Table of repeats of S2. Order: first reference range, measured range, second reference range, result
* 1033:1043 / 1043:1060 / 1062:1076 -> 0.065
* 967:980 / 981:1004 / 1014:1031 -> 0.135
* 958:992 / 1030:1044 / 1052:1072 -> -0.065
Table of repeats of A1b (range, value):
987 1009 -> 42.9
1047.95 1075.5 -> 61.2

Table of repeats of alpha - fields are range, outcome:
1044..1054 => 63.3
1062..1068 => 66.1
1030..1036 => 64.5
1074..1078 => 73.7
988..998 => 50.8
